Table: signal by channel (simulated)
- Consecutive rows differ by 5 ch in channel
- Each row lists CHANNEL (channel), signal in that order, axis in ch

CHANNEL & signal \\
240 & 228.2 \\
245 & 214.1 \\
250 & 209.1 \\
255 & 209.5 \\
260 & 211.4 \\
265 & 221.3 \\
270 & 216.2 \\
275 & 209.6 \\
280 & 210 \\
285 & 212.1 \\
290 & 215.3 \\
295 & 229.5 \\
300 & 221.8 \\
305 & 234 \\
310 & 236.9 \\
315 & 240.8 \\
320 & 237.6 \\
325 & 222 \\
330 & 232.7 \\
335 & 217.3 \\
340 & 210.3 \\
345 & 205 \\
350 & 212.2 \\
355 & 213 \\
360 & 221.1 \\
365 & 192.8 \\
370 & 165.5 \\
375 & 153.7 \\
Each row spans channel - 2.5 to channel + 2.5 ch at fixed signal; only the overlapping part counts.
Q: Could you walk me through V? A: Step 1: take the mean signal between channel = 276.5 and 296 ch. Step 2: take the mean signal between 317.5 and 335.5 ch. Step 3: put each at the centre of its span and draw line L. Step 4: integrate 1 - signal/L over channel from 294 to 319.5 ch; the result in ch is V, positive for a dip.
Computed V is -1.3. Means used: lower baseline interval 215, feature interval 233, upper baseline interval 229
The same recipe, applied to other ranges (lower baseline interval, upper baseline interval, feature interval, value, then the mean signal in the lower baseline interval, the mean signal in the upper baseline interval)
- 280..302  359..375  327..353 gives -2.5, 219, 184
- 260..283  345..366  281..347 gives -3.7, 214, 210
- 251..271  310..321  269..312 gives 1.3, 214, 239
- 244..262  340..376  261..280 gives -0.6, 211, 198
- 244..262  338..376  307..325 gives -2.9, 211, 198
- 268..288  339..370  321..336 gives -1.3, 212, 205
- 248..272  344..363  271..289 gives 0.2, 214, 213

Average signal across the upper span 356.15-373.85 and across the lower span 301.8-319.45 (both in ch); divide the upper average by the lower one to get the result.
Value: 0.8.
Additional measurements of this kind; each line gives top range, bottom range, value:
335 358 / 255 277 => 0.99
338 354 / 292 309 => 0.92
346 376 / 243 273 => 0.92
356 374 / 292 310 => 0.84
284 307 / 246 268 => 1.05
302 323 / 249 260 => 1.13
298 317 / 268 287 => 1.10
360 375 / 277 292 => 0.86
